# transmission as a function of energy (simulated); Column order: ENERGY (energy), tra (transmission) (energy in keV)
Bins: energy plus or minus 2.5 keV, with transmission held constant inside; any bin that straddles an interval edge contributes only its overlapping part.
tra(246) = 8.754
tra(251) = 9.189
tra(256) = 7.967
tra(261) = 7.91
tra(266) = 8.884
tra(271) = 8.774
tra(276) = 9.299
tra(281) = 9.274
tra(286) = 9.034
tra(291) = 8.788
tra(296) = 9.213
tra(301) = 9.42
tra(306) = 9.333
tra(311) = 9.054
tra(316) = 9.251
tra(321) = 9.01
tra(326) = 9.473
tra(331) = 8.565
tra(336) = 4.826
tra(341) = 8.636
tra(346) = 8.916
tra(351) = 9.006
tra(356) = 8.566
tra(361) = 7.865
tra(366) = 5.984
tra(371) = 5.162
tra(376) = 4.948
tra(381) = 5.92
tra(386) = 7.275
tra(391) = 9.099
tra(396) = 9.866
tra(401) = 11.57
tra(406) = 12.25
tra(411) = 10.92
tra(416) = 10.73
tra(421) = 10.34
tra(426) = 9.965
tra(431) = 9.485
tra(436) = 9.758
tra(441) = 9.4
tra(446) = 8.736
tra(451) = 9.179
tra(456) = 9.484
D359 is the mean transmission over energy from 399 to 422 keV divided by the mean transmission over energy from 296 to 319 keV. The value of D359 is 1.2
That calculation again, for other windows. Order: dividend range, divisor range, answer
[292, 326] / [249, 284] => 1.05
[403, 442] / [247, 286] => 1.19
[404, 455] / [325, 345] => 1.28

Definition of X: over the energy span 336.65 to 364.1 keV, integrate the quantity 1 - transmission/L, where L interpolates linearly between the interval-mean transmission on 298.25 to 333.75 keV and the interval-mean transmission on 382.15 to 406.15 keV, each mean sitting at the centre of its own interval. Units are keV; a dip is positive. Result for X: 3.0 keV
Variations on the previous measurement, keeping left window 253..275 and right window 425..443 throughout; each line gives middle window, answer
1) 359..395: 9.82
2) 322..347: 2.40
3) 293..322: -1.50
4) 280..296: -0.76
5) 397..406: -1.97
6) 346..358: 0.32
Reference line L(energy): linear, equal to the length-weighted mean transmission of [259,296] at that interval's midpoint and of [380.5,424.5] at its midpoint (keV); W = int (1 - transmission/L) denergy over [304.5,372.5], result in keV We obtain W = 9.0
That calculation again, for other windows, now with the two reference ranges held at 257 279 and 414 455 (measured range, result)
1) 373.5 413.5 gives 2.0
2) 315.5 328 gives -0.3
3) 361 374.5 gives 4.8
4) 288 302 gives -0.4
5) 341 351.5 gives 0.3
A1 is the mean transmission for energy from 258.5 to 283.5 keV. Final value 8.83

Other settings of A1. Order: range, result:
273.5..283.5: 9.29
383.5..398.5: 8.75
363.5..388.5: 5.86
